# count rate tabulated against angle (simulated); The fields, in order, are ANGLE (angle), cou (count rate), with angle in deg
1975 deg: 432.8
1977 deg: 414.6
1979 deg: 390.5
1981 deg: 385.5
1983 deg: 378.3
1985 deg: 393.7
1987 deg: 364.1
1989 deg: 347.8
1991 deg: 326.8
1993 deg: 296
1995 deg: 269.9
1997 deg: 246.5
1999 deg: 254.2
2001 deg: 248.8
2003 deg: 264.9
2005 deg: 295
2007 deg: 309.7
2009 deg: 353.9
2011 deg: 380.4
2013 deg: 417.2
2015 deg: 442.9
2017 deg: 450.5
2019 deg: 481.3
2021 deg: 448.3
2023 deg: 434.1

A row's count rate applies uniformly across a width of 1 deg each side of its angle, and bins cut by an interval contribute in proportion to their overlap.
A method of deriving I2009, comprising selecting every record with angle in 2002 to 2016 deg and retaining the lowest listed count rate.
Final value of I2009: 264.9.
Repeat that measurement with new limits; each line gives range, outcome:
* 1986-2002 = 246.5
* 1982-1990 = 347.8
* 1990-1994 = 296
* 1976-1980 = 390.5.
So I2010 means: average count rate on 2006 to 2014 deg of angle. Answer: 365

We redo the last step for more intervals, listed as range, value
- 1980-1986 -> 386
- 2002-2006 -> 280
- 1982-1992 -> 362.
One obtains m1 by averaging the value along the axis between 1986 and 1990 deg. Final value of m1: 356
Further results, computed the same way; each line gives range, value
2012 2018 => 437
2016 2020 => 466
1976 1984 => 392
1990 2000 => 279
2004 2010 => 320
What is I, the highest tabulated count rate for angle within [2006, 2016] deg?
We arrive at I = 442.9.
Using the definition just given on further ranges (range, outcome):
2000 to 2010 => 353.9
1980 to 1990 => 393.7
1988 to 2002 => 347.8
